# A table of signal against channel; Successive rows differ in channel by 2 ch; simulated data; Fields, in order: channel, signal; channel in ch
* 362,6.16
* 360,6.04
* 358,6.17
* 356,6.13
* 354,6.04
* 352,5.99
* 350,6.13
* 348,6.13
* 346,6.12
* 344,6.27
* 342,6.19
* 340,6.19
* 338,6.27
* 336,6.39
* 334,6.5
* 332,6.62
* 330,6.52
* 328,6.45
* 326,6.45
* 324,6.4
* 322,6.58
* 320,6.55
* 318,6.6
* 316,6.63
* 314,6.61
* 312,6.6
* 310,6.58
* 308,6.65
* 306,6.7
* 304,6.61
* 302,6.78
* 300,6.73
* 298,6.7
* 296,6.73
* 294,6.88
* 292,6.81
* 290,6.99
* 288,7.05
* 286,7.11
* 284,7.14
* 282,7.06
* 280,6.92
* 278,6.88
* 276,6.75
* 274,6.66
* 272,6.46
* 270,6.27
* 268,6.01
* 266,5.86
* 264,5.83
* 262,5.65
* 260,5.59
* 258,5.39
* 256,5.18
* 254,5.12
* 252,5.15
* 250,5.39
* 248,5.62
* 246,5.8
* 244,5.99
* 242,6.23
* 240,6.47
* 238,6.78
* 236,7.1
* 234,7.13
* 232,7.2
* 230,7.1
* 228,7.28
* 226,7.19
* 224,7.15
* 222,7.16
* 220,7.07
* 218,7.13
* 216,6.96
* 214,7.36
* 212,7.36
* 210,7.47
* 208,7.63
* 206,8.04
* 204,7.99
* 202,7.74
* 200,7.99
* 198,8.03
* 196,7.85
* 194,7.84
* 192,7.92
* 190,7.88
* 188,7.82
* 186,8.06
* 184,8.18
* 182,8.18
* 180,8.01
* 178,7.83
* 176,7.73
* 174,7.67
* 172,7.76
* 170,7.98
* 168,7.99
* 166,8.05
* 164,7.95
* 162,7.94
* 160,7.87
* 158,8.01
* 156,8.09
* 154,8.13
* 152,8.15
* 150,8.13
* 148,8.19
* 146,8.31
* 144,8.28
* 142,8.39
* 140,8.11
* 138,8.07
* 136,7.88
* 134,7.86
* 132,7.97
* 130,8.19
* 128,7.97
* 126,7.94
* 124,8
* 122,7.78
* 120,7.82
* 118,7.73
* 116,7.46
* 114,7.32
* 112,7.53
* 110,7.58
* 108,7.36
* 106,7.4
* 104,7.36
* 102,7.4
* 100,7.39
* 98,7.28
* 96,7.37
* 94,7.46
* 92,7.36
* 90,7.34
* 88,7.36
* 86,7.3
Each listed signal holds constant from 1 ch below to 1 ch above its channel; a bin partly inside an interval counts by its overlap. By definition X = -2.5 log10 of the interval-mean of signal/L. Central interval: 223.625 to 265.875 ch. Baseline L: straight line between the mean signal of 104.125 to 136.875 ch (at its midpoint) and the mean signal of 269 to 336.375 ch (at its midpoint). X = 0.138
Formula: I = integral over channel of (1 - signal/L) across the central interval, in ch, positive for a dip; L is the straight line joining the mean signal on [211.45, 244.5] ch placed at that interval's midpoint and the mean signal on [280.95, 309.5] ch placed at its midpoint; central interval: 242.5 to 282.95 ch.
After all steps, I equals 5.5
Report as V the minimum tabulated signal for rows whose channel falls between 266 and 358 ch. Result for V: 5.86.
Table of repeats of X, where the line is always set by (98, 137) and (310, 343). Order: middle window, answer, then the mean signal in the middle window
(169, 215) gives -0.09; 7.84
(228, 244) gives 0.03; 6.83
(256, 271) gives 0.19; 5.76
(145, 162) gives -0.09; 8.1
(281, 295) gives -0.05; 7.01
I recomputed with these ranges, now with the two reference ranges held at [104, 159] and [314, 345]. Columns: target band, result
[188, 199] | -0.7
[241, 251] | 1.8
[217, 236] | 0.1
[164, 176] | -0.4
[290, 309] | -0.2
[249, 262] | 3.1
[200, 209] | -0.6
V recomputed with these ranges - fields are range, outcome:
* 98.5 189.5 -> 7.32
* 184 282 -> 5.12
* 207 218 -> 6.96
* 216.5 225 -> 7.07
